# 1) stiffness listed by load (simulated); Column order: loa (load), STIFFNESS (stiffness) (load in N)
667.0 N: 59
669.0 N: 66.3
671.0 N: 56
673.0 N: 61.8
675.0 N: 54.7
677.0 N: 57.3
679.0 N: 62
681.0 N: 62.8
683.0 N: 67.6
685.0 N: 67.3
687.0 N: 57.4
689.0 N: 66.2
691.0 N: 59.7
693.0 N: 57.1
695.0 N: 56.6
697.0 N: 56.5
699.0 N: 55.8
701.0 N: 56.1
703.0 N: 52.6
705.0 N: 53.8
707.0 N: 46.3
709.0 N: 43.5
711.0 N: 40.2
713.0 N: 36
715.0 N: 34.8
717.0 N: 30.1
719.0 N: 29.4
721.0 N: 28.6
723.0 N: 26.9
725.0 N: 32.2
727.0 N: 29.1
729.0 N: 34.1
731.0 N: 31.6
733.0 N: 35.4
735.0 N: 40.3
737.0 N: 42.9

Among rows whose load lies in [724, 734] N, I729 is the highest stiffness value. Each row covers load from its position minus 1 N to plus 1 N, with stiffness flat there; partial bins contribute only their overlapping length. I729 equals 35.4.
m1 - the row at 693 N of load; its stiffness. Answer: 57.1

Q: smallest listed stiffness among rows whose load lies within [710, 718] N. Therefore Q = 30.1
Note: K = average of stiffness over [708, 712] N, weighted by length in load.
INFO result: 41.9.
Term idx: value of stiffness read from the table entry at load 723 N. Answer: 26.9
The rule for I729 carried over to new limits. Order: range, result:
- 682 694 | 67.6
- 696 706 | 56.5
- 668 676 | 66.3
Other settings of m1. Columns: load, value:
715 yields 34.8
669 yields 66.3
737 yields 42.9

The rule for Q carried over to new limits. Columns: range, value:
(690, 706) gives 52.6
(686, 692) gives 57.4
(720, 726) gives 26.9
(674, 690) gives 54.7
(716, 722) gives 28.6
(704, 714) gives 36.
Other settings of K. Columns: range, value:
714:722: 30.7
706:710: 44.9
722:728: 29.4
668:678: 59.2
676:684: 62.4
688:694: 61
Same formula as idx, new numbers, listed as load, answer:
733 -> 35.4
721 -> 28.6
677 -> 57.3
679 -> 62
